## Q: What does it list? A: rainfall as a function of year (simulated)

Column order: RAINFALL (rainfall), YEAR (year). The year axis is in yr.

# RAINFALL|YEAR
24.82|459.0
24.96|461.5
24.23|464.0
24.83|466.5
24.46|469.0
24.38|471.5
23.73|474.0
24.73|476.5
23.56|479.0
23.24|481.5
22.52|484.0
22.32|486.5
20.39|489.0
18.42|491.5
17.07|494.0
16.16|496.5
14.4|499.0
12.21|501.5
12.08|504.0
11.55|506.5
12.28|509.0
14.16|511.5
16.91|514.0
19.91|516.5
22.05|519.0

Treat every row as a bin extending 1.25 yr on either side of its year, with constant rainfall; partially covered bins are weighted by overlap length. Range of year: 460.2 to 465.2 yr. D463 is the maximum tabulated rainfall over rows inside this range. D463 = 24.96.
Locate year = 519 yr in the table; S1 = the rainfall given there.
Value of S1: 22.05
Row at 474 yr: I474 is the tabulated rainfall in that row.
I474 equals 23.73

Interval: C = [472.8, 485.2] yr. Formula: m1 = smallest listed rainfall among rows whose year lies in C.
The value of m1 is 22.52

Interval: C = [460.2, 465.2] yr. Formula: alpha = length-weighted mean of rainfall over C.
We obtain 24.6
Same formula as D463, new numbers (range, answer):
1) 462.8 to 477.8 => 24.83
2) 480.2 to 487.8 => 23.24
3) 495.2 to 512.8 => 16.16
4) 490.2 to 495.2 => 18.42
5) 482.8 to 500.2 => 22.52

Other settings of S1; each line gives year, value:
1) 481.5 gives 23.24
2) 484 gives 22.52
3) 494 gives 17.07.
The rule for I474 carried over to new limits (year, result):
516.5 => 19.91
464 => 24.23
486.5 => 22.32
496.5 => 16.16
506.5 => 11.55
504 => 12.08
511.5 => 14.16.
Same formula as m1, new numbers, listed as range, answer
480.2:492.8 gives 18.42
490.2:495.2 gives 17.07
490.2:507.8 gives 11.55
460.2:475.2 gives 23.73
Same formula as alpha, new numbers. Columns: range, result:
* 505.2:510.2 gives 11.9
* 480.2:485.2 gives 22.9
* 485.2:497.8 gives 18.9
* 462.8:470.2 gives 24.5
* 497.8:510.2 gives 12.5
